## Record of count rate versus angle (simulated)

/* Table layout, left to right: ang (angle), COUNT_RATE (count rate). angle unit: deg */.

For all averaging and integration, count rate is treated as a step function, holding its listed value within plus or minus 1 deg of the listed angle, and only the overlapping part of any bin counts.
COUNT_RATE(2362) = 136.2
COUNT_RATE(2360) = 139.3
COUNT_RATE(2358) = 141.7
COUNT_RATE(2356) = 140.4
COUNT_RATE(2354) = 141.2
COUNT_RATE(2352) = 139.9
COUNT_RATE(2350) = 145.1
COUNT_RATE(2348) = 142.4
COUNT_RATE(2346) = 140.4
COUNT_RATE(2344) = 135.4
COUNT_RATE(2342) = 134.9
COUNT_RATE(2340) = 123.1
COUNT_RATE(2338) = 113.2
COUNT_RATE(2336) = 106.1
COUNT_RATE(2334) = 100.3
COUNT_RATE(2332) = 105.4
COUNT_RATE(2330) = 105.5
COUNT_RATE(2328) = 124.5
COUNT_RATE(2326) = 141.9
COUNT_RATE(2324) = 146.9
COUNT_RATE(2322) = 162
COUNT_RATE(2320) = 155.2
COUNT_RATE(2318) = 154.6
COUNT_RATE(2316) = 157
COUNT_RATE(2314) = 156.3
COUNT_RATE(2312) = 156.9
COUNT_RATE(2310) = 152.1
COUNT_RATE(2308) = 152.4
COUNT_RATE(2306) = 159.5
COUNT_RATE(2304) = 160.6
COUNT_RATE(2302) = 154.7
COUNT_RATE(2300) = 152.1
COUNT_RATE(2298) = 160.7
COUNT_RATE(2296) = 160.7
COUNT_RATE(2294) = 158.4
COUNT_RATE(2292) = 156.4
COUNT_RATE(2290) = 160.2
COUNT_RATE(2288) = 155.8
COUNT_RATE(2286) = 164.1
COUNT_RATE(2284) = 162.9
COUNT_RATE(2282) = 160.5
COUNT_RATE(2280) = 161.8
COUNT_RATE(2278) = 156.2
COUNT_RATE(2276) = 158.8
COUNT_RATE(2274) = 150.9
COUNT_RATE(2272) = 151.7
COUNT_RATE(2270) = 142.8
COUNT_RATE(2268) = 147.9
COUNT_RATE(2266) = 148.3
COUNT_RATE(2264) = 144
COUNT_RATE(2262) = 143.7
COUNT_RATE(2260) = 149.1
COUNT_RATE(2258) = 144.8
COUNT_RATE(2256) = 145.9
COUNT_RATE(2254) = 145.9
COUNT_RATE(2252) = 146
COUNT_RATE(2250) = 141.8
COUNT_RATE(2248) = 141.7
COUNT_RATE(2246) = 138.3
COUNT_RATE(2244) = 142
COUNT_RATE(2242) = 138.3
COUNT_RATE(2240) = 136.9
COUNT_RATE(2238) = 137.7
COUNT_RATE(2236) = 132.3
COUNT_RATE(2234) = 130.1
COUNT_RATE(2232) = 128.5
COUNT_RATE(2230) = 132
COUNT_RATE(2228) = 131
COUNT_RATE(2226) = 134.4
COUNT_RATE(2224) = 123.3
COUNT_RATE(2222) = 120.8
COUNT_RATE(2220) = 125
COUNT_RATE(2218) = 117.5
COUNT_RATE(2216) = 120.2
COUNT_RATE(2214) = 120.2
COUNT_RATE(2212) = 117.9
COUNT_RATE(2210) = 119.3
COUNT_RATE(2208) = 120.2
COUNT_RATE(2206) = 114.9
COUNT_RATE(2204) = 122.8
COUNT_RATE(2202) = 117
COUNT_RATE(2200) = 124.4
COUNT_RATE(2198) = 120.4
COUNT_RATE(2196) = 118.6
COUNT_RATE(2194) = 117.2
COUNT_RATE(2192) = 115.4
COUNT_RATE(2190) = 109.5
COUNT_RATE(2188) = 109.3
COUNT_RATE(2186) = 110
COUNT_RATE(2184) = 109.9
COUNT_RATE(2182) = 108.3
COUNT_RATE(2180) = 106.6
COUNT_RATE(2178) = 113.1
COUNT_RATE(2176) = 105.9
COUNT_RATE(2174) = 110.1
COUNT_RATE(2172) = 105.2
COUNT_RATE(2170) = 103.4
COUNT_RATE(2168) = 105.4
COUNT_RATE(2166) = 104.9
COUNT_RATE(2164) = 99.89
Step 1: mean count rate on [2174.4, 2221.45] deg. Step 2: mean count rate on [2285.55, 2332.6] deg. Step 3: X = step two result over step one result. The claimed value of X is 1.30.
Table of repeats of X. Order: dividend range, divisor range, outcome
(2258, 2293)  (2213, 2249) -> 1.18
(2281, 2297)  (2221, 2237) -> 1.24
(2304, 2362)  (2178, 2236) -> 1.16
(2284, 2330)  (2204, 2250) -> 1.20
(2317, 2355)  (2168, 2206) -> 1.18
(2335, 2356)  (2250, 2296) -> 0.87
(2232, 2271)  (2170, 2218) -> 1.24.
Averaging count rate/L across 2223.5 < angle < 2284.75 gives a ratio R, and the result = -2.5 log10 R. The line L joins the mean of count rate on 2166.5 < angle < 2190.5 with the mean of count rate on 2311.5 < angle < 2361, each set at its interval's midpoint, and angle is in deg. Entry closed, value -0.18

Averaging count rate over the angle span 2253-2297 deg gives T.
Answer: 153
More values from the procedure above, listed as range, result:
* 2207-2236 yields 125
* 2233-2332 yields 149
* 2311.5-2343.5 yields 134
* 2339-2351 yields 137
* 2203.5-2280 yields 136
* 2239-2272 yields 144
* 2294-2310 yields 157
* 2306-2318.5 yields 155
